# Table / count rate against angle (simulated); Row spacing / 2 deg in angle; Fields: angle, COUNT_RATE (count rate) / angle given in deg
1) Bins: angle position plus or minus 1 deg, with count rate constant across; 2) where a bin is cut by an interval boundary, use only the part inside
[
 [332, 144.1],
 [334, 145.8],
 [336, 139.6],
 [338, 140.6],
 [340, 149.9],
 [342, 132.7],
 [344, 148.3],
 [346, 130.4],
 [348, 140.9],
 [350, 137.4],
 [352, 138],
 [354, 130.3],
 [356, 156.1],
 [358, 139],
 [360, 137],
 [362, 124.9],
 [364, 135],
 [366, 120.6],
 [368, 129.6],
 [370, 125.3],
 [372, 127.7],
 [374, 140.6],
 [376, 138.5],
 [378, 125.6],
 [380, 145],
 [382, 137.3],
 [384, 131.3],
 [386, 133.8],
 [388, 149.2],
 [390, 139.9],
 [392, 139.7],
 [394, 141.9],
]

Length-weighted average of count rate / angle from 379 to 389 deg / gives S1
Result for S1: 139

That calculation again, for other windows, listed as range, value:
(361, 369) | 128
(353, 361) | 141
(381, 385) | 134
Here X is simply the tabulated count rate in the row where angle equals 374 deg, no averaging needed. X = 140.6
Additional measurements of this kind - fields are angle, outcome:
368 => 129.6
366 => 120.6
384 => 131.3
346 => 130.4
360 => 137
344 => 148.3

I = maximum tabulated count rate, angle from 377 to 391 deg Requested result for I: 149.2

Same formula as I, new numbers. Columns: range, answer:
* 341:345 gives 148.3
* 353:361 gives 156.1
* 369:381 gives 145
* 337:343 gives 149.9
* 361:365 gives 135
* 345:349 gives 140.9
